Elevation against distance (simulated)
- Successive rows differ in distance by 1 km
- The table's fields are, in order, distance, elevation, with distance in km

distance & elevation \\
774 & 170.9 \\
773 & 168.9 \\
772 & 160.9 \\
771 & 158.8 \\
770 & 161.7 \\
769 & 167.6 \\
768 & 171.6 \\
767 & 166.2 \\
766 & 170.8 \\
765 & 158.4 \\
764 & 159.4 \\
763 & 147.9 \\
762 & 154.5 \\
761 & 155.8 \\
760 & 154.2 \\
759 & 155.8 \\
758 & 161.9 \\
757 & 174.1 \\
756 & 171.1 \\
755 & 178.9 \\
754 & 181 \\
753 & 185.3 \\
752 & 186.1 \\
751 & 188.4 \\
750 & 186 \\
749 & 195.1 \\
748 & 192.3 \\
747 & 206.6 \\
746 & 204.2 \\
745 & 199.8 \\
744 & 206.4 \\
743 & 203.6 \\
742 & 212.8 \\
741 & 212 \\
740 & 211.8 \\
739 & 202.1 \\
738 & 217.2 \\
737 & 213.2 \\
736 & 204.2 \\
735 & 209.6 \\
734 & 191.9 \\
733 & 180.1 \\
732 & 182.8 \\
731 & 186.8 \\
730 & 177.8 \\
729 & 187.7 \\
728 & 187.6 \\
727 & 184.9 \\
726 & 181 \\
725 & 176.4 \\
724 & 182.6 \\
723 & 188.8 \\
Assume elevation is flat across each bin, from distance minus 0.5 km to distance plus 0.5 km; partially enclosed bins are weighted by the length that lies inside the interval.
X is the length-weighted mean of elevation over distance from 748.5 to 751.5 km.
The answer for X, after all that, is 190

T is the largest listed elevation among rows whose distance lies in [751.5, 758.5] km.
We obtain 186.1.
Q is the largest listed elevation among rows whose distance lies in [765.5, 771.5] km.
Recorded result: 171.6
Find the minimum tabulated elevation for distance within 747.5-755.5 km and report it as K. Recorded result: 178.9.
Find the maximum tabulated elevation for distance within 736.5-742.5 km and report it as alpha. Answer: 217.2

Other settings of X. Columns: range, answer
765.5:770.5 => 168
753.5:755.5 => 180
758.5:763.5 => 154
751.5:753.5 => 186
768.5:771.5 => 163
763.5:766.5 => 163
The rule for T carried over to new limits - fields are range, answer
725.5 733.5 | 187.7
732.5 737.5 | 213.2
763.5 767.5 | 170.8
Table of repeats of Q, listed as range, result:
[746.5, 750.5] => 206.6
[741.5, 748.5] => 212.8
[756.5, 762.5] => 174.1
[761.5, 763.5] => 154.5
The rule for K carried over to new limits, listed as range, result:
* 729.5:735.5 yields 177.8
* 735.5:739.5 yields 202.1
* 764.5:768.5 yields 158.4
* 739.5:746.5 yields 199.8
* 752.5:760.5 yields 154.2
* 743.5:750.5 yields 186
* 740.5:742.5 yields 212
